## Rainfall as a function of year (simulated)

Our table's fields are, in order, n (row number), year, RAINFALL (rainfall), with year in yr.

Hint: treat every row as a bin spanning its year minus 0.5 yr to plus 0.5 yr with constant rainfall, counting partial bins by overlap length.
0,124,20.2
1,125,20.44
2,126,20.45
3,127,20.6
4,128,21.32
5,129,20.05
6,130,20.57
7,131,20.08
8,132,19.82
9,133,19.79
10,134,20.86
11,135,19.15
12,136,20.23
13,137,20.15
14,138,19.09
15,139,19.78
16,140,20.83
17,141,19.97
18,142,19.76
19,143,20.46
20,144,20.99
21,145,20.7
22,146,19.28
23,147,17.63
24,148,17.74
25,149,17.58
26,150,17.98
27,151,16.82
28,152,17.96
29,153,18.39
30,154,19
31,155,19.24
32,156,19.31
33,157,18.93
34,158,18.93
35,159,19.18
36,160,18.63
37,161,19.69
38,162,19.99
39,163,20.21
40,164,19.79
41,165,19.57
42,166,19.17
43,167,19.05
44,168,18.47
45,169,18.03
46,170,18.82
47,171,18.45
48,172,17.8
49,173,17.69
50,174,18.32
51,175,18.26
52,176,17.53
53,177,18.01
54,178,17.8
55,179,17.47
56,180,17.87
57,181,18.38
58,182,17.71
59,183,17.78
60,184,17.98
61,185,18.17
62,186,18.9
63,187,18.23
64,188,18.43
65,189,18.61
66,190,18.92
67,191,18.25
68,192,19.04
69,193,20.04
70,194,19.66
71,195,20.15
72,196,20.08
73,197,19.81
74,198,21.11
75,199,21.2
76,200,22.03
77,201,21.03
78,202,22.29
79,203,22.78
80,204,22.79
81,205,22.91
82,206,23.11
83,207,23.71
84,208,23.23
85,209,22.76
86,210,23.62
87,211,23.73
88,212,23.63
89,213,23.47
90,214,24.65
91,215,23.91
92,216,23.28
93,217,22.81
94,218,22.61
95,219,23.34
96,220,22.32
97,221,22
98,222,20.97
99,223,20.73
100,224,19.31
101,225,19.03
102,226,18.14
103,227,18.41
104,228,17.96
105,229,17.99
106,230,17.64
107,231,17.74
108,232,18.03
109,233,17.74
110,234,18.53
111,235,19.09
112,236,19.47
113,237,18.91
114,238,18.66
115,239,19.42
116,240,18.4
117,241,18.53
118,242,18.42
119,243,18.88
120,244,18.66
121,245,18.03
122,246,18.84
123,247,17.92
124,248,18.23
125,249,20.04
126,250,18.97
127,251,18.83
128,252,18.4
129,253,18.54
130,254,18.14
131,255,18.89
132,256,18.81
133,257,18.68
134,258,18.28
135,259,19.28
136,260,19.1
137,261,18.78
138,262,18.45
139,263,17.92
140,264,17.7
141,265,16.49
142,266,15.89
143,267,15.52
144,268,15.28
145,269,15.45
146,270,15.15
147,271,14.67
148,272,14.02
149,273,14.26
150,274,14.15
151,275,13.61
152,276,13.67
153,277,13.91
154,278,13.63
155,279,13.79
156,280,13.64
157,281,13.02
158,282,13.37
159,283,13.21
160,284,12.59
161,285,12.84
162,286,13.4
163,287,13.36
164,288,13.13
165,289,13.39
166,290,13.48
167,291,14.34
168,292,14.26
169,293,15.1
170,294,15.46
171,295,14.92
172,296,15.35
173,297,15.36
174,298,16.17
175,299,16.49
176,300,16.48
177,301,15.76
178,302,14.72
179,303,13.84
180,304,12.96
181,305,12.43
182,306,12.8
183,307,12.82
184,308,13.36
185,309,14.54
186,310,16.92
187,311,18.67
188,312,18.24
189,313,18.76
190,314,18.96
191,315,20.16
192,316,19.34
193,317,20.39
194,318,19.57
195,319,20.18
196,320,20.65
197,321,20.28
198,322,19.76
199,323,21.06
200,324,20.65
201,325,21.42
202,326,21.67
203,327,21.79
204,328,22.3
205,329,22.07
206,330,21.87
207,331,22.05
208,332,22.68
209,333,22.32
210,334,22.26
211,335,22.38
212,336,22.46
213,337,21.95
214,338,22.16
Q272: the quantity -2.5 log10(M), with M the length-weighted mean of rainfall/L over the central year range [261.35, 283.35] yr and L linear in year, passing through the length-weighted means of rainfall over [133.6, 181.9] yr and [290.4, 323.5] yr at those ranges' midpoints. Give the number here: 0.16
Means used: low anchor 18.9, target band 14.9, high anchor 16.7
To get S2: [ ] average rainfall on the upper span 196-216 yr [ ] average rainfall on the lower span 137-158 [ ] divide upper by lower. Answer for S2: 1.19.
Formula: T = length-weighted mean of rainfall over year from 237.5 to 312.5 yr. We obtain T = 16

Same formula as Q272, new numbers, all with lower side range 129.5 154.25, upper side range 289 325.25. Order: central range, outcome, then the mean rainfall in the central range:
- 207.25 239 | -0.15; 20.8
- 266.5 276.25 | 0.19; 14.6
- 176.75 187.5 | 0.04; 18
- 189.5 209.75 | -0.15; 21.3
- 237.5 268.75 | -0.04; 18.2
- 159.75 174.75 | 0.00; 18.9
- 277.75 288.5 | 0.28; 13.3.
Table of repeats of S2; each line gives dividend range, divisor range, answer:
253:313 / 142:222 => 0.77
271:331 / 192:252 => 0.80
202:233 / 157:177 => 1.14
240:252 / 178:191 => 1.03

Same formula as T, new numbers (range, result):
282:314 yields 14.7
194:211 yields 22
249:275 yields 17.2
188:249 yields 20.4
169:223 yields 20.5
